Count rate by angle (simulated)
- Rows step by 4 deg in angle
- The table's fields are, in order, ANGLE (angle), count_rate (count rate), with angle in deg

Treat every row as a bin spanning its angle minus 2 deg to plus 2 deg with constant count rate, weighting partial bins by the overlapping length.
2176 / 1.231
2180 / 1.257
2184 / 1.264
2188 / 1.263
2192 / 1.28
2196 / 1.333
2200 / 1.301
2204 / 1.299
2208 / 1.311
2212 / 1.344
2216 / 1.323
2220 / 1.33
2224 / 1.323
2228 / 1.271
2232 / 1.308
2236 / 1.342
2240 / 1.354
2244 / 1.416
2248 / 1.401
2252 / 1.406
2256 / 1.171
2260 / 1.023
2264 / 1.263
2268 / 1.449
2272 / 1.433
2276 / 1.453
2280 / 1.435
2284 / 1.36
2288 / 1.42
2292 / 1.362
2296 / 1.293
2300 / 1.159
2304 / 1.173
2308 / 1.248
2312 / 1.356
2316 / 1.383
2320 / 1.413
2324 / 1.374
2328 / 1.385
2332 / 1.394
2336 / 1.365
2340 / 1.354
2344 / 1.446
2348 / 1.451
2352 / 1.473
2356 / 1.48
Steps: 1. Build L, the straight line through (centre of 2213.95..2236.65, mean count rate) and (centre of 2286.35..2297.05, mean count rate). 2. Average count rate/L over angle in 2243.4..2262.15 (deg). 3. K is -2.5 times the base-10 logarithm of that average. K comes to 0.05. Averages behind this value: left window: 1.31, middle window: 1.27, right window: 1.36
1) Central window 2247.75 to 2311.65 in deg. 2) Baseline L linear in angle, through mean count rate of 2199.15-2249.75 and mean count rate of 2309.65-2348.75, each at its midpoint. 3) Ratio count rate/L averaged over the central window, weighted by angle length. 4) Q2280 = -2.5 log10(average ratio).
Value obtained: 0.039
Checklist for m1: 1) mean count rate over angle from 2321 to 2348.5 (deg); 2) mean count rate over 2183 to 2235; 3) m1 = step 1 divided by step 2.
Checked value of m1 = 1.07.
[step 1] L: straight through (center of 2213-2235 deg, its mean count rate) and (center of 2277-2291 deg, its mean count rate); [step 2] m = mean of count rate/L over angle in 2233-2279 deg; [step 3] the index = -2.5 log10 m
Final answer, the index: 0.02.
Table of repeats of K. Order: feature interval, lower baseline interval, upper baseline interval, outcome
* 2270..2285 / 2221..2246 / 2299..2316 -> -0.11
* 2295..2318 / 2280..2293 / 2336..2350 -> 0.11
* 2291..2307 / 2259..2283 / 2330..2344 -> 0.11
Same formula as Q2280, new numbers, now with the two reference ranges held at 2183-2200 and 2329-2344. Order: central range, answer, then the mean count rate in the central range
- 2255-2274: 0.05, 1.27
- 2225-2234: 0.02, 1.29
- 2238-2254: -0.06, 1.39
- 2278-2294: -0.04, 1.39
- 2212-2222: -0.02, 1.33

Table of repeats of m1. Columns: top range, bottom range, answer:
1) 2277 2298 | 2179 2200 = 1.07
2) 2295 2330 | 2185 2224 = 1.00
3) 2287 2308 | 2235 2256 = 0.93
